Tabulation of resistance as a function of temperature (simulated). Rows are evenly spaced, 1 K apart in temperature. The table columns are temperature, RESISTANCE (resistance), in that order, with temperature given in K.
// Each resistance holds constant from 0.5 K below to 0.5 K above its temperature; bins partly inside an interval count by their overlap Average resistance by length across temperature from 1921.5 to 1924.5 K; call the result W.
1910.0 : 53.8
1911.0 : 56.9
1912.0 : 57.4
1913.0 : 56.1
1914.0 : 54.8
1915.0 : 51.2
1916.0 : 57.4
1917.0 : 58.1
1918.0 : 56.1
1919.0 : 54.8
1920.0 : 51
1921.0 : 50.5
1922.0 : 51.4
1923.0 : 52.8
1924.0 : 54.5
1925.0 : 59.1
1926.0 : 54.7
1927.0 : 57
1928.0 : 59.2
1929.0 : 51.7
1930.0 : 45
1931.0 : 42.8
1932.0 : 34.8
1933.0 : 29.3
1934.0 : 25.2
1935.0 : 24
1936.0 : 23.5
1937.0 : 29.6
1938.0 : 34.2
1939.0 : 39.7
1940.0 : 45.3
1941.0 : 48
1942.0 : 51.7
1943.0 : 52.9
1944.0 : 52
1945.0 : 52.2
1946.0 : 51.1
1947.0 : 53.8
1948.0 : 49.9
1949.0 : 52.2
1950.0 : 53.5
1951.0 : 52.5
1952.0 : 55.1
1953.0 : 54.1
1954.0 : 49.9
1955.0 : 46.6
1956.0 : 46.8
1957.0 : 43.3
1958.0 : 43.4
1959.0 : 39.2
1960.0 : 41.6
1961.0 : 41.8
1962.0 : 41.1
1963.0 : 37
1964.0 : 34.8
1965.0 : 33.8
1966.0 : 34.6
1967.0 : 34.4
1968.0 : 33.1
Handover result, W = 52.9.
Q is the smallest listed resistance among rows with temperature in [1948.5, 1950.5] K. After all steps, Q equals 52.2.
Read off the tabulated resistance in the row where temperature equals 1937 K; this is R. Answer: 29.6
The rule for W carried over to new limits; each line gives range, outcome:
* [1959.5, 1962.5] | 41.5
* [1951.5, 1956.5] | 50.5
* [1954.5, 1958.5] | 45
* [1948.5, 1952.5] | 53.3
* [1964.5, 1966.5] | 34.2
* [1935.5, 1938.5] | 29.1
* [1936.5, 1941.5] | 39.4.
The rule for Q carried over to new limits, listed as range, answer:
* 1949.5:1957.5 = 43.3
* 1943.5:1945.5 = 52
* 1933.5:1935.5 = 24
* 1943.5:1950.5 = 49.9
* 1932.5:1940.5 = 23.5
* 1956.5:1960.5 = 39.2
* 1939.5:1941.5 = 45.3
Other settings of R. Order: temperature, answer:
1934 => 25.2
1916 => 57.4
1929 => 51.7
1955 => 46.6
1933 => 29.3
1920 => 51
